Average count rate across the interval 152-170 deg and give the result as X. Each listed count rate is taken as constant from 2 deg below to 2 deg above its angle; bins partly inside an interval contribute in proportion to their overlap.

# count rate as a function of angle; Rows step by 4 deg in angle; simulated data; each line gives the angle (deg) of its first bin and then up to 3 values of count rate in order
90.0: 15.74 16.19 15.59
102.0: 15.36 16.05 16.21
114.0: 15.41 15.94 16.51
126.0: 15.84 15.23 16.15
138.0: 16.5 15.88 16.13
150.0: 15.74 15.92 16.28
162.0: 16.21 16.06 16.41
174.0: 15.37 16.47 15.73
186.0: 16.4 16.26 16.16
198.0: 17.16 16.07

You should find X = 16.1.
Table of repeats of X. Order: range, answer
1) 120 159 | 16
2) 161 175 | 16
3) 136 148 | 16.2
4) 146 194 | 16.1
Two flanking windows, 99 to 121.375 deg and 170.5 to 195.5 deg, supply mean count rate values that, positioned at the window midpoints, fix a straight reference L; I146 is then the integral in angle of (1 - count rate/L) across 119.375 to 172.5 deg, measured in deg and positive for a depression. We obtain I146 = -0.35 deg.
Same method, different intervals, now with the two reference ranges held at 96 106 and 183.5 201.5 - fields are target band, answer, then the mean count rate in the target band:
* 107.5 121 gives -0.2 deg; 15.9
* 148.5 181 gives 0.3 deg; 16.1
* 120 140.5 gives -0.2 deg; 16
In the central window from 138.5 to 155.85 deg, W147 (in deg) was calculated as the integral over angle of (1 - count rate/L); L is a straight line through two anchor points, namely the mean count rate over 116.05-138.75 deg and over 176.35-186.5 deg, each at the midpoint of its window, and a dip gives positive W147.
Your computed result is 0.1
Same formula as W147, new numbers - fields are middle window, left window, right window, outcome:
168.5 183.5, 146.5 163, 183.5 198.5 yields 0.24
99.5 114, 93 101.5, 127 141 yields 0.01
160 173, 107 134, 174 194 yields -0.08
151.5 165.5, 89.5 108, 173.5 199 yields -0.02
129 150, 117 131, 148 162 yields -0.03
